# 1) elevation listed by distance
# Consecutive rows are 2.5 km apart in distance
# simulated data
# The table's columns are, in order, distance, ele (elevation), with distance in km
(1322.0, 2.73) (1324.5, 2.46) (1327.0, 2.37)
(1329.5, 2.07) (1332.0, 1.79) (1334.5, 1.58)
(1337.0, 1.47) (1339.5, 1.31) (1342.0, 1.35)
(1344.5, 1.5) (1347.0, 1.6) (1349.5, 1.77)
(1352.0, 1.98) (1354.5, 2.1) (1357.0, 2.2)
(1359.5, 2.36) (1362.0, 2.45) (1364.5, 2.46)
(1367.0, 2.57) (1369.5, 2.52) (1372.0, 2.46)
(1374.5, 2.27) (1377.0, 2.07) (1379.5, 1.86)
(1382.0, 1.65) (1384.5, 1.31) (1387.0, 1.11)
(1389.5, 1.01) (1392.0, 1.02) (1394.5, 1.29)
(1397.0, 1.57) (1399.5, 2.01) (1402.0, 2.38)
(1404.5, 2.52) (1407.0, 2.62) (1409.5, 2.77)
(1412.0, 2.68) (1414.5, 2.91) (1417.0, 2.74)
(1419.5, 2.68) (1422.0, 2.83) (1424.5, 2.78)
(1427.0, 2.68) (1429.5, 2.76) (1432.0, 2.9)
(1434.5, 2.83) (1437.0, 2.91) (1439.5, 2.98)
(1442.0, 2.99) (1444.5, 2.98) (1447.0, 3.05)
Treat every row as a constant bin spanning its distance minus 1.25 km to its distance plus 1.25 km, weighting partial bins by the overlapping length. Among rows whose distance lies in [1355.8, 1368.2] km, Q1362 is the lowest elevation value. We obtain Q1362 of 2.2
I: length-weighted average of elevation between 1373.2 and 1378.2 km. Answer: 2.17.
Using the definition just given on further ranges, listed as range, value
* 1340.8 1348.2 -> 1.48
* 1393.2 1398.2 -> 1.42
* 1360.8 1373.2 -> 2.49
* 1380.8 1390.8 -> 1.27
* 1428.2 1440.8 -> 2.88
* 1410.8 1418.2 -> 2.78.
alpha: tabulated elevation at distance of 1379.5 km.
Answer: 1.86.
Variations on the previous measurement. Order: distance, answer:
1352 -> 1.98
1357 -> 2.2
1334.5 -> 1.58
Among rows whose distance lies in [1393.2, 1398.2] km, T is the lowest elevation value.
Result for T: 1.29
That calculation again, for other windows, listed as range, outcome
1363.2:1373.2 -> 2.46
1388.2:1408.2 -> 1.01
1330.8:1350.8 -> 1.31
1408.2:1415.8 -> 2.68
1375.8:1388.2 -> 1.11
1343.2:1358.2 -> 1.5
